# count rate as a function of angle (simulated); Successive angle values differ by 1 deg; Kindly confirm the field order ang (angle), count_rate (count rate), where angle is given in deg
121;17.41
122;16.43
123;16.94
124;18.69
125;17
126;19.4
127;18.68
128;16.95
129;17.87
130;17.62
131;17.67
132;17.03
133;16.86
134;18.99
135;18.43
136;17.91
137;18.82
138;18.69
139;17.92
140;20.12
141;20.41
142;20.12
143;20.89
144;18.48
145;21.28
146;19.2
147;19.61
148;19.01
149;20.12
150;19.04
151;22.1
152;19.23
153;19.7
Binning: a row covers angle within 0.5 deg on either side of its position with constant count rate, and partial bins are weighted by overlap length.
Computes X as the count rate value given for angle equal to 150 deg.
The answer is 19.04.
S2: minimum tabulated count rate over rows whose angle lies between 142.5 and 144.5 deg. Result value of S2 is 18.48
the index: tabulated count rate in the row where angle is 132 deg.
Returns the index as 17.03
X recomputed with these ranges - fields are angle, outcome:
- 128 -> 16.95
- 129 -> 17.87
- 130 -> 17.62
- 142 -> 20.12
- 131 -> 17.67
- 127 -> 18.68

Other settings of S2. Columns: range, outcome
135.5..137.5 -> 17.91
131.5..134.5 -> 16.86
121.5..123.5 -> 16.43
